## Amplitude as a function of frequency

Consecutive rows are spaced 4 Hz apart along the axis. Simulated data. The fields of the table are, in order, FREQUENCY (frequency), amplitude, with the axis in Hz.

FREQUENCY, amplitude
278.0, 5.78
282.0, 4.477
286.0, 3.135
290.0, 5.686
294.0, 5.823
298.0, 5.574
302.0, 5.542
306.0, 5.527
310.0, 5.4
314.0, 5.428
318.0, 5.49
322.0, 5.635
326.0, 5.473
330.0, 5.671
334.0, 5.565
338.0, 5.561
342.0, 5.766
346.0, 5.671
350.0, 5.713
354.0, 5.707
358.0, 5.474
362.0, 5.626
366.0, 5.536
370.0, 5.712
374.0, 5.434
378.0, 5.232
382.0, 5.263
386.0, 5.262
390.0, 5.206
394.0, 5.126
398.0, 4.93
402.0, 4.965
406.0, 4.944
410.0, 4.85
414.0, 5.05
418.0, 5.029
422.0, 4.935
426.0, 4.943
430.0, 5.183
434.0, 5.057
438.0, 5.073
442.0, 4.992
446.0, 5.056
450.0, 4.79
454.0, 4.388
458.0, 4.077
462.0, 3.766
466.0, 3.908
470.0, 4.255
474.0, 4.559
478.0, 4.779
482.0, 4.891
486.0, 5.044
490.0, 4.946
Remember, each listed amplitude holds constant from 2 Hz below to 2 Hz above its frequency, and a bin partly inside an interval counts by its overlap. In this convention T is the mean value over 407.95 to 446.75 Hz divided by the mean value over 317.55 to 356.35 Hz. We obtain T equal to 0.9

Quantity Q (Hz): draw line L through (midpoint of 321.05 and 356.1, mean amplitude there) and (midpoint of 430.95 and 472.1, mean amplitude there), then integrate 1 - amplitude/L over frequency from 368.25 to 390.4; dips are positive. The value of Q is -0.5 Hz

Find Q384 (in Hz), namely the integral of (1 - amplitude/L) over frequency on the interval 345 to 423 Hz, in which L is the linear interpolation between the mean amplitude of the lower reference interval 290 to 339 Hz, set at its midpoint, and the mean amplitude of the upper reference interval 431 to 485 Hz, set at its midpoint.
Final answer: -2.8 Hz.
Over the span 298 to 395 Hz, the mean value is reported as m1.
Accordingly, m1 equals 5.51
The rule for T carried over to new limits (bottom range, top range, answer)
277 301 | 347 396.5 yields 1.07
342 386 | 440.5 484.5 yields 0.81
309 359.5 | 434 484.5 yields 0.82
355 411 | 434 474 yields 0.86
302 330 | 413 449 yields 0.91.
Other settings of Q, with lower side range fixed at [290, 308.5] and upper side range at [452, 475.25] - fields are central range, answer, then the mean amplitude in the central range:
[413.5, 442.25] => -3.7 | 5.03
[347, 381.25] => -3.5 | 5.55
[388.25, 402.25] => -0.9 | 5.07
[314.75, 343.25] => -1.2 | 5.58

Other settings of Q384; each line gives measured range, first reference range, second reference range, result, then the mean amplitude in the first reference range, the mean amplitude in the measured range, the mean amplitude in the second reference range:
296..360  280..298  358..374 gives -4.3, 4.87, 5.57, 5.58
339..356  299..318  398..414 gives -1.4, 5.48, 5.71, 4.94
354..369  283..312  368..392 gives -0.7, 5.21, 5.58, 5.35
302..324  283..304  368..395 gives -1.4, 5.12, 5.5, 5.33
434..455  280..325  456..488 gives -1.6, 5.25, 4.9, 4.41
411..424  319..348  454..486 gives -0.4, 5.62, 4.99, 4.37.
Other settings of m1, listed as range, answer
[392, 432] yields 5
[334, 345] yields 5.65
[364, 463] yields 5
